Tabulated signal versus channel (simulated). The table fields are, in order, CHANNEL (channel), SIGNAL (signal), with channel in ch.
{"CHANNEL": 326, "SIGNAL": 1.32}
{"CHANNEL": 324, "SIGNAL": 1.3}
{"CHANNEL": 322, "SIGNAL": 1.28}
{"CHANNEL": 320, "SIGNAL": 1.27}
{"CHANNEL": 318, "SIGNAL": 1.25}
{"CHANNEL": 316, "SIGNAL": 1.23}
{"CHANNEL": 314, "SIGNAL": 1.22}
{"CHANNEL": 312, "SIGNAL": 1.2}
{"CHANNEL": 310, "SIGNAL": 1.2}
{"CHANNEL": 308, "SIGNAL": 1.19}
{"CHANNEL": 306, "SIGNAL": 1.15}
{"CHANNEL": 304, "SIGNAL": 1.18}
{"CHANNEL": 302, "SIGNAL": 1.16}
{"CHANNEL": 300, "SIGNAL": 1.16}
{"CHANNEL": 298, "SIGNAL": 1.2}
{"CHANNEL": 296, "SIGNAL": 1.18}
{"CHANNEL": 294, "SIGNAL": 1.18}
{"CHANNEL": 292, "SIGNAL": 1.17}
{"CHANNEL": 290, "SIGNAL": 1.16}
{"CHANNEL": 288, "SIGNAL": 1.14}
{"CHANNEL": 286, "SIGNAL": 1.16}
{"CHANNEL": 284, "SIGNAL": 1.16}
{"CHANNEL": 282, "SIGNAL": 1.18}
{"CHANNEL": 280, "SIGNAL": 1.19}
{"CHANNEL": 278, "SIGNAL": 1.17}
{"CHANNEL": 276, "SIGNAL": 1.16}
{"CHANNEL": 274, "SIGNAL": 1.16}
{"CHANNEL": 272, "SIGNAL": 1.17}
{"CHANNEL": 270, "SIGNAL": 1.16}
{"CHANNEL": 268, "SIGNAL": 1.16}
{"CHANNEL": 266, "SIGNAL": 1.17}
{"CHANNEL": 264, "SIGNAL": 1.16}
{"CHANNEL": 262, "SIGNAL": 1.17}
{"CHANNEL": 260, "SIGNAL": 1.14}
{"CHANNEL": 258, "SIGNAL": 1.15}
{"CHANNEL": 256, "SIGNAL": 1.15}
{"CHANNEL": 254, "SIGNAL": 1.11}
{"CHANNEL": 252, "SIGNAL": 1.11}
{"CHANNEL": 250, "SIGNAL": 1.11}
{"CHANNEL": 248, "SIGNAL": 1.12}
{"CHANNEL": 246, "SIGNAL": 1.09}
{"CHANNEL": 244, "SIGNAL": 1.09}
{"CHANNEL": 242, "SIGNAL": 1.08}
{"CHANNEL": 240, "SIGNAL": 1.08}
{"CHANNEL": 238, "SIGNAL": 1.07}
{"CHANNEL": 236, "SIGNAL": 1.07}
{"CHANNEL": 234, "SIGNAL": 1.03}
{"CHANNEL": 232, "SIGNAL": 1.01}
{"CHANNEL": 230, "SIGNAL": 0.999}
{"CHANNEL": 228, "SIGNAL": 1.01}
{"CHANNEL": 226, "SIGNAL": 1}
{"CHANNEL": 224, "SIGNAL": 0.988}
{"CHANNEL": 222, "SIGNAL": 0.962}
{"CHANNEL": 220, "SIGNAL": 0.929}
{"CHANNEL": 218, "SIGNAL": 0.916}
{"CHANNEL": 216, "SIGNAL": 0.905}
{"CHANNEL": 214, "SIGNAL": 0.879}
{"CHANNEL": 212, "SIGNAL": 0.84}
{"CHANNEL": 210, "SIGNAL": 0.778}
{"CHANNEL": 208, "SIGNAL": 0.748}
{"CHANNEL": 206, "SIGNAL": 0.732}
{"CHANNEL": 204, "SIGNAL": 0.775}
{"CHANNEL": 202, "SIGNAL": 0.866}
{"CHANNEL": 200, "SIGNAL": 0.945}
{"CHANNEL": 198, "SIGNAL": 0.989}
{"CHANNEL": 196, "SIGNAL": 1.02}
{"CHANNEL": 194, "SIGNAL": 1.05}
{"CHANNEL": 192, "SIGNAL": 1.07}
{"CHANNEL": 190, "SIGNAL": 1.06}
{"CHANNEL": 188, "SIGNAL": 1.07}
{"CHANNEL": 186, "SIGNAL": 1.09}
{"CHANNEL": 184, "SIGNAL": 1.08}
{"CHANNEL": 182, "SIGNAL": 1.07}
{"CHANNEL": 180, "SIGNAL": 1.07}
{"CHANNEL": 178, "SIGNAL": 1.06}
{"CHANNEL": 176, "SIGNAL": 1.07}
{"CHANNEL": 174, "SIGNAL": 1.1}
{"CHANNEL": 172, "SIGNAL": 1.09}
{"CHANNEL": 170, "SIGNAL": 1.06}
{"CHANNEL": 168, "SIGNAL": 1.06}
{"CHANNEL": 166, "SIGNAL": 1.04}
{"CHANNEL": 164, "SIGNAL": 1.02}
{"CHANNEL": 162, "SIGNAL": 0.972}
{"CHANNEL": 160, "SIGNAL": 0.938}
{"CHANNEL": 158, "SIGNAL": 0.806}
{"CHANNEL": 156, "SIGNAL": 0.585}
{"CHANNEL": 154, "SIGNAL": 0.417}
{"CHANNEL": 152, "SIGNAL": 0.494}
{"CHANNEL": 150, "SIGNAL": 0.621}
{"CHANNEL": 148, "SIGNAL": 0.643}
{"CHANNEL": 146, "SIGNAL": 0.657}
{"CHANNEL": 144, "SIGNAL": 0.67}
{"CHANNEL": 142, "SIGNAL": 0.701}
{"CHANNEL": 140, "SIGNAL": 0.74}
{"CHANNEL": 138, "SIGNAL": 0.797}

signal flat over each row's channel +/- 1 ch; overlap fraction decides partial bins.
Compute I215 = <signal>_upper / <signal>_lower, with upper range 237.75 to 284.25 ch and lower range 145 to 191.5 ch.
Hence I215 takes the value 1.24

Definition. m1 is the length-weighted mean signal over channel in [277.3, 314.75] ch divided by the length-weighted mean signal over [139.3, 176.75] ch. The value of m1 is 1.4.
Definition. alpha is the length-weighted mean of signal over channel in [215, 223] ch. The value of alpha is 0.928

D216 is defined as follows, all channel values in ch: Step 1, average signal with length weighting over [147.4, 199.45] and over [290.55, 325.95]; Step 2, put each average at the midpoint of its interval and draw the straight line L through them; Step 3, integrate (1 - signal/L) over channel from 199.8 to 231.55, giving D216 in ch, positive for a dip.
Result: 4.2 ch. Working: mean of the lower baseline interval 0.946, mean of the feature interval 0.893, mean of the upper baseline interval 1.21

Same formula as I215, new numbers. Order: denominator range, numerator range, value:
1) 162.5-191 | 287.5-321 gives 1.12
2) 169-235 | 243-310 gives 1.18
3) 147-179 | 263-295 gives 1.33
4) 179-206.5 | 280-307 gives 1.17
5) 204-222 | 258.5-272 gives 1.37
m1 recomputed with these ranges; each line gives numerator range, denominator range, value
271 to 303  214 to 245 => 1.16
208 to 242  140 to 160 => 1.50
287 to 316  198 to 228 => 1.33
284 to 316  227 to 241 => 1.13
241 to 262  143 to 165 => 1.57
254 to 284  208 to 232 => 1.26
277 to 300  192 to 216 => 1.32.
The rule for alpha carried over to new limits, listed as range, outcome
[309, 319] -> 1.22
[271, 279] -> 1.17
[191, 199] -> 1.03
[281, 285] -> 1.17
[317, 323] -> 1.27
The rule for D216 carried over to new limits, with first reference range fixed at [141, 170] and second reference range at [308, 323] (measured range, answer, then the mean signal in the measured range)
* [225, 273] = -2.8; 1.1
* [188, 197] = -1.8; 1.05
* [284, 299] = -0.1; 1.17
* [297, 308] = 0.2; 1.17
